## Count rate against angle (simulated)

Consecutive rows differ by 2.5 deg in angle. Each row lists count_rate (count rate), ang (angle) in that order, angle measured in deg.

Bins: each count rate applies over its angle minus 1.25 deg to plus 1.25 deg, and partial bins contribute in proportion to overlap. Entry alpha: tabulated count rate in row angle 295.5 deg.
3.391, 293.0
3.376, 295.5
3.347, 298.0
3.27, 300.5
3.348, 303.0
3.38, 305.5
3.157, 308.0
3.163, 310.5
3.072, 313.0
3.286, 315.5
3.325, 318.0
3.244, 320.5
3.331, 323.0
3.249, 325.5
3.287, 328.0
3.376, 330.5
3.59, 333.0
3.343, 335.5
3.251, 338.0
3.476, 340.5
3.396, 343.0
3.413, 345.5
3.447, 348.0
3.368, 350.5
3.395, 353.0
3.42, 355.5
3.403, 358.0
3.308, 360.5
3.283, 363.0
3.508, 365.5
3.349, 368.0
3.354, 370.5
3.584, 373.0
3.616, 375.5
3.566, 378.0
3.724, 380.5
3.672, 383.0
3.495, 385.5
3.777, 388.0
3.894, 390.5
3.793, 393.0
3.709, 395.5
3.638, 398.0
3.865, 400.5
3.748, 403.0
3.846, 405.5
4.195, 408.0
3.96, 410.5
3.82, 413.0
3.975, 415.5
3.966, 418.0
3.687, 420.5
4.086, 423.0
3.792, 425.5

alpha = 3.376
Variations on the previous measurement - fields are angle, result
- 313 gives 3.072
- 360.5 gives 3.308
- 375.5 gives 3.616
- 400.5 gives 3.865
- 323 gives 3.331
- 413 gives 3.82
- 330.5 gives 3.376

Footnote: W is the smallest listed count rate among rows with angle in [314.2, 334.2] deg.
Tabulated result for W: 3.244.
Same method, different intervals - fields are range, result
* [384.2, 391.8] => 3.495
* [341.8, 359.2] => 3.368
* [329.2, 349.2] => 3.251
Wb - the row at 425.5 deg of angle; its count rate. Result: 3.792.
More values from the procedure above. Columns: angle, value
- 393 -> 3.793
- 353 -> 3.395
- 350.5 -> 3.368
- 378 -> 3.566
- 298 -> 3.347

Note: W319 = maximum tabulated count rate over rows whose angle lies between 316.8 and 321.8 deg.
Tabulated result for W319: 3.325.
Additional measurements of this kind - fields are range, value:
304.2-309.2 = 3.38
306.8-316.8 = 3.286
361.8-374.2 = 3.584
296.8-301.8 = 3.347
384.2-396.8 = 3.894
